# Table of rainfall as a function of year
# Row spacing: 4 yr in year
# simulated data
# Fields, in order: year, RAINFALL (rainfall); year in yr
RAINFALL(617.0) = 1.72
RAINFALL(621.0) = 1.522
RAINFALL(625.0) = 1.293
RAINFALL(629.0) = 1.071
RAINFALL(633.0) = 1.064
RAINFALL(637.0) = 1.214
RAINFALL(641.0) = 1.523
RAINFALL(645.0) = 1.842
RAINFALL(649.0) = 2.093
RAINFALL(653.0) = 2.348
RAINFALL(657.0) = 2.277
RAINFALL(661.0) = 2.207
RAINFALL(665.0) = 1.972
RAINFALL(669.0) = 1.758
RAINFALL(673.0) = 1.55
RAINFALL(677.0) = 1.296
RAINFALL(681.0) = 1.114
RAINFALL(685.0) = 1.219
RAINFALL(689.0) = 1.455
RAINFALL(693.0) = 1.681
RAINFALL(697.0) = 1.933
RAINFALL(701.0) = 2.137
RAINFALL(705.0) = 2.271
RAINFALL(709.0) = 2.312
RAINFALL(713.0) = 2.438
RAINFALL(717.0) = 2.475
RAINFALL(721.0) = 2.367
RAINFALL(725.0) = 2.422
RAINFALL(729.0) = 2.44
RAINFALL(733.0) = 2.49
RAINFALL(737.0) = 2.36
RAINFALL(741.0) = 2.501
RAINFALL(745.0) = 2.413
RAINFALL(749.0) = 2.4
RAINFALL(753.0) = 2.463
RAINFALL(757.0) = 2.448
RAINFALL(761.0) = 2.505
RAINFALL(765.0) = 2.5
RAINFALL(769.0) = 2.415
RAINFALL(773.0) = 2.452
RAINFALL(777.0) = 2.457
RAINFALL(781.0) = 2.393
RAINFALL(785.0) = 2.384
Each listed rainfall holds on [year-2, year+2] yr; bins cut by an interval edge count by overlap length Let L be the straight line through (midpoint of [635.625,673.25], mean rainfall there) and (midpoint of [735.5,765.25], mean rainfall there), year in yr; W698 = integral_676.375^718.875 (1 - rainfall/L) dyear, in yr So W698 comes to 5.9 yr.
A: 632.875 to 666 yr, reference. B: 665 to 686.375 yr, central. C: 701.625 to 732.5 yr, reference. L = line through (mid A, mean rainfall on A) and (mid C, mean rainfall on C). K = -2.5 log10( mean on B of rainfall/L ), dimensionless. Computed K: 0.39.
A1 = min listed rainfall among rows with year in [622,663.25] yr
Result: 1.064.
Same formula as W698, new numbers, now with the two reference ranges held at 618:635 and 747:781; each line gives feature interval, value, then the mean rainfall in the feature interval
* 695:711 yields -2.0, 2.16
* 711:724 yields -2.4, 2.43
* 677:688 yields 3.3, 1.22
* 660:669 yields -2.3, 2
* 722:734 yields -1.7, 2.44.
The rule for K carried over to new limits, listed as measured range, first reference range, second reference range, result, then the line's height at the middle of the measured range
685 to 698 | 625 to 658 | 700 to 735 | 0.31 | 2.13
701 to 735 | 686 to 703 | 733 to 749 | -0.14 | 2.1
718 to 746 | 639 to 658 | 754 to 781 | -0.05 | 2.32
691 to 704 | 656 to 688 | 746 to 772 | -0.03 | 1.88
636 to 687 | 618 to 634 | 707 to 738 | -0.04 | 1.7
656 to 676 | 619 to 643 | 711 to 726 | -0.11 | 1.74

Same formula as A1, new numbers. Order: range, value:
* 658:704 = 1.114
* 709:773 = 2.312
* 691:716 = 1.681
